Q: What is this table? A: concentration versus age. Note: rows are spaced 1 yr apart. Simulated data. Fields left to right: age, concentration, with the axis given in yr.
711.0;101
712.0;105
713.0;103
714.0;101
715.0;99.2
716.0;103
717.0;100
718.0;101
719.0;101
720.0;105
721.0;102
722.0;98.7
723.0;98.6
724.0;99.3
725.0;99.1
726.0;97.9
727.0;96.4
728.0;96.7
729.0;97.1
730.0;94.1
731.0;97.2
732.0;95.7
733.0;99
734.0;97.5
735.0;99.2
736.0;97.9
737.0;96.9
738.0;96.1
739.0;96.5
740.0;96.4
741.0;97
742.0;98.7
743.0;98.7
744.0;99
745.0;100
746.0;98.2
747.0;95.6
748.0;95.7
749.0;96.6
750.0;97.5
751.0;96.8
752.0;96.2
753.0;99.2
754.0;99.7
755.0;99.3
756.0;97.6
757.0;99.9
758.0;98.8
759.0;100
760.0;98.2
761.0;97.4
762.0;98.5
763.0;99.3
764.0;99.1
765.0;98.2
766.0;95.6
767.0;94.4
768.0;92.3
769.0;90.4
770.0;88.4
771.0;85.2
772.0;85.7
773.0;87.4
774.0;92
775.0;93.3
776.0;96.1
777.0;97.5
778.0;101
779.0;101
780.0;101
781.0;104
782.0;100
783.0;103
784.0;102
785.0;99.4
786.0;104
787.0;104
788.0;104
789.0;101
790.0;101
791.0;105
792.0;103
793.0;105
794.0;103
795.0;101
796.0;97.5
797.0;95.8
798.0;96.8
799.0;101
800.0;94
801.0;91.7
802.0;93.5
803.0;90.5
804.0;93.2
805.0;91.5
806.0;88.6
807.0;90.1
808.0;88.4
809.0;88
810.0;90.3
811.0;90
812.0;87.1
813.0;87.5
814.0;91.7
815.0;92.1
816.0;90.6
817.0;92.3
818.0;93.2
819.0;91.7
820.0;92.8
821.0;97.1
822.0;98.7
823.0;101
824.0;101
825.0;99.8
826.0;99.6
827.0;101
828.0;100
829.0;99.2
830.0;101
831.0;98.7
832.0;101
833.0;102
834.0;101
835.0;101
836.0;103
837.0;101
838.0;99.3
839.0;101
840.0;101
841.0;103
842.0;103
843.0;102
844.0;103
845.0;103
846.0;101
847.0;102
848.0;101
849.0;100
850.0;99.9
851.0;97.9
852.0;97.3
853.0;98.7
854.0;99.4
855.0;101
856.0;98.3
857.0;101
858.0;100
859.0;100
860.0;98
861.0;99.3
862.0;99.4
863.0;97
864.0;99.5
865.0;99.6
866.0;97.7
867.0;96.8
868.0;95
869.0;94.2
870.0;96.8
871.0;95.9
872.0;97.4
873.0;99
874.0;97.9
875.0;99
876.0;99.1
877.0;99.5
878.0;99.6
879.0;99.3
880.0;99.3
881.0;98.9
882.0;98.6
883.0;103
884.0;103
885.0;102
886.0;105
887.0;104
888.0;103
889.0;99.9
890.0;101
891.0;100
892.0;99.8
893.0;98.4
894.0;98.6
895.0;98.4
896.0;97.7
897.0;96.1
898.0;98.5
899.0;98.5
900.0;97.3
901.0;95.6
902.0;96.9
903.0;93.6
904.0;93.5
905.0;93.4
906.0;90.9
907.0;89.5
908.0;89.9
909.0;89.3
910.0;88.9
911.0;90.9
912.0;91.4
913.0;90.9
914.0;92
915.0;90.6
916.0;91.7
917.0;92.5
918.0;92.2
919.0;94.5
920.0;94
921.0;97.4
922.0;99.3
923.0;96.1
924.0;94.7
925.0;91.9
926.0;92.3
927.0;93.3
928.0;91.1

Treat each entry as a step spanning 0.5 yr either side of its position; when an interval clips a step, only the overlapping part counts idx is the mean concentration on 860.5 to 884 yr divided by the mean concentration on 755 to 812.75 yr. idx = 1.0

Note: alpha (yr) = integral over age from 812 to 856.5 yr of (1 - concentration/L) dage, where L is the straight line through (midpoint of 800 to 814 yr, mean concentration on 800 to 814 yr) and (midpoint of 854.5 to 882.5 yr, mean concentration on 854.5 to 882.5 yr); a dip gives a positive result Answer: -2.3 yr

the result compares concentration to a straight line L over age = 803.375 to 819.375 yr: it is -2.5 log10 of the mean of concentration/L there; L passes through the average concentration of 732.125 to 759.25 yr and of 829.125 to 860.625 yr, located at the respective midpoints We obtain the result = 0.11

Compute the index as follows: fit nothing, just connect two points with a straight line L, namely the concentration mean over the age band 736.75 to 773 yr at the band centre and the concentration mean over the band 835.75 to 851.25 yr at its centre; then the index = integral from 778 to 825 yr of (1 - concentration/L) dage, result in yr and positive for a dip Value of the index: 1.1 yr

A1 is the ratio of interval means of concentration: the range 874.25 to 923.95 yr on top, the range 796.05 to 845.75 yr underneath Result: 1.00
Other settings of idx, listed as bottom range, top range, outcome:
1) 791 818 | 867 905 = 1.05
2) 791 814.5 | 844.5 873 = 1.05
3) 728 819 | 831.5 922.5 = 1.02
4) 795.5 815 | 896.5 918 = 1.01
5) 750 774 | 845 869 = 1.04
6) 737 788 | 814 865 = 1.02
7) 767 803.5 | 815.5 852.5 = 1.02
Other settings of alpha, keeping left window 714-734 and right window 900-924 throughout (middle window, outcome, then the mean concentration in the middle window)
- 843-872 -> -1.33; 99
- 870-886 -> -0.93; 99.5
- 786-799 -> -0.63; 102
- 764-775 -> 0.69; 91.4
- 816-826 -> -0.04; 96.3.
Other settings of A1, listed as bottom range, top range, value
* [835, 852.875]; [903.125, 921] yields 0.91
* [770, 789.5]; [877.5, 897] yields 1.03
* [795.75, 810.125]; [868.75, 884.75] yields 1.07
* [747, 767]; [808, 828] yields 0.96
